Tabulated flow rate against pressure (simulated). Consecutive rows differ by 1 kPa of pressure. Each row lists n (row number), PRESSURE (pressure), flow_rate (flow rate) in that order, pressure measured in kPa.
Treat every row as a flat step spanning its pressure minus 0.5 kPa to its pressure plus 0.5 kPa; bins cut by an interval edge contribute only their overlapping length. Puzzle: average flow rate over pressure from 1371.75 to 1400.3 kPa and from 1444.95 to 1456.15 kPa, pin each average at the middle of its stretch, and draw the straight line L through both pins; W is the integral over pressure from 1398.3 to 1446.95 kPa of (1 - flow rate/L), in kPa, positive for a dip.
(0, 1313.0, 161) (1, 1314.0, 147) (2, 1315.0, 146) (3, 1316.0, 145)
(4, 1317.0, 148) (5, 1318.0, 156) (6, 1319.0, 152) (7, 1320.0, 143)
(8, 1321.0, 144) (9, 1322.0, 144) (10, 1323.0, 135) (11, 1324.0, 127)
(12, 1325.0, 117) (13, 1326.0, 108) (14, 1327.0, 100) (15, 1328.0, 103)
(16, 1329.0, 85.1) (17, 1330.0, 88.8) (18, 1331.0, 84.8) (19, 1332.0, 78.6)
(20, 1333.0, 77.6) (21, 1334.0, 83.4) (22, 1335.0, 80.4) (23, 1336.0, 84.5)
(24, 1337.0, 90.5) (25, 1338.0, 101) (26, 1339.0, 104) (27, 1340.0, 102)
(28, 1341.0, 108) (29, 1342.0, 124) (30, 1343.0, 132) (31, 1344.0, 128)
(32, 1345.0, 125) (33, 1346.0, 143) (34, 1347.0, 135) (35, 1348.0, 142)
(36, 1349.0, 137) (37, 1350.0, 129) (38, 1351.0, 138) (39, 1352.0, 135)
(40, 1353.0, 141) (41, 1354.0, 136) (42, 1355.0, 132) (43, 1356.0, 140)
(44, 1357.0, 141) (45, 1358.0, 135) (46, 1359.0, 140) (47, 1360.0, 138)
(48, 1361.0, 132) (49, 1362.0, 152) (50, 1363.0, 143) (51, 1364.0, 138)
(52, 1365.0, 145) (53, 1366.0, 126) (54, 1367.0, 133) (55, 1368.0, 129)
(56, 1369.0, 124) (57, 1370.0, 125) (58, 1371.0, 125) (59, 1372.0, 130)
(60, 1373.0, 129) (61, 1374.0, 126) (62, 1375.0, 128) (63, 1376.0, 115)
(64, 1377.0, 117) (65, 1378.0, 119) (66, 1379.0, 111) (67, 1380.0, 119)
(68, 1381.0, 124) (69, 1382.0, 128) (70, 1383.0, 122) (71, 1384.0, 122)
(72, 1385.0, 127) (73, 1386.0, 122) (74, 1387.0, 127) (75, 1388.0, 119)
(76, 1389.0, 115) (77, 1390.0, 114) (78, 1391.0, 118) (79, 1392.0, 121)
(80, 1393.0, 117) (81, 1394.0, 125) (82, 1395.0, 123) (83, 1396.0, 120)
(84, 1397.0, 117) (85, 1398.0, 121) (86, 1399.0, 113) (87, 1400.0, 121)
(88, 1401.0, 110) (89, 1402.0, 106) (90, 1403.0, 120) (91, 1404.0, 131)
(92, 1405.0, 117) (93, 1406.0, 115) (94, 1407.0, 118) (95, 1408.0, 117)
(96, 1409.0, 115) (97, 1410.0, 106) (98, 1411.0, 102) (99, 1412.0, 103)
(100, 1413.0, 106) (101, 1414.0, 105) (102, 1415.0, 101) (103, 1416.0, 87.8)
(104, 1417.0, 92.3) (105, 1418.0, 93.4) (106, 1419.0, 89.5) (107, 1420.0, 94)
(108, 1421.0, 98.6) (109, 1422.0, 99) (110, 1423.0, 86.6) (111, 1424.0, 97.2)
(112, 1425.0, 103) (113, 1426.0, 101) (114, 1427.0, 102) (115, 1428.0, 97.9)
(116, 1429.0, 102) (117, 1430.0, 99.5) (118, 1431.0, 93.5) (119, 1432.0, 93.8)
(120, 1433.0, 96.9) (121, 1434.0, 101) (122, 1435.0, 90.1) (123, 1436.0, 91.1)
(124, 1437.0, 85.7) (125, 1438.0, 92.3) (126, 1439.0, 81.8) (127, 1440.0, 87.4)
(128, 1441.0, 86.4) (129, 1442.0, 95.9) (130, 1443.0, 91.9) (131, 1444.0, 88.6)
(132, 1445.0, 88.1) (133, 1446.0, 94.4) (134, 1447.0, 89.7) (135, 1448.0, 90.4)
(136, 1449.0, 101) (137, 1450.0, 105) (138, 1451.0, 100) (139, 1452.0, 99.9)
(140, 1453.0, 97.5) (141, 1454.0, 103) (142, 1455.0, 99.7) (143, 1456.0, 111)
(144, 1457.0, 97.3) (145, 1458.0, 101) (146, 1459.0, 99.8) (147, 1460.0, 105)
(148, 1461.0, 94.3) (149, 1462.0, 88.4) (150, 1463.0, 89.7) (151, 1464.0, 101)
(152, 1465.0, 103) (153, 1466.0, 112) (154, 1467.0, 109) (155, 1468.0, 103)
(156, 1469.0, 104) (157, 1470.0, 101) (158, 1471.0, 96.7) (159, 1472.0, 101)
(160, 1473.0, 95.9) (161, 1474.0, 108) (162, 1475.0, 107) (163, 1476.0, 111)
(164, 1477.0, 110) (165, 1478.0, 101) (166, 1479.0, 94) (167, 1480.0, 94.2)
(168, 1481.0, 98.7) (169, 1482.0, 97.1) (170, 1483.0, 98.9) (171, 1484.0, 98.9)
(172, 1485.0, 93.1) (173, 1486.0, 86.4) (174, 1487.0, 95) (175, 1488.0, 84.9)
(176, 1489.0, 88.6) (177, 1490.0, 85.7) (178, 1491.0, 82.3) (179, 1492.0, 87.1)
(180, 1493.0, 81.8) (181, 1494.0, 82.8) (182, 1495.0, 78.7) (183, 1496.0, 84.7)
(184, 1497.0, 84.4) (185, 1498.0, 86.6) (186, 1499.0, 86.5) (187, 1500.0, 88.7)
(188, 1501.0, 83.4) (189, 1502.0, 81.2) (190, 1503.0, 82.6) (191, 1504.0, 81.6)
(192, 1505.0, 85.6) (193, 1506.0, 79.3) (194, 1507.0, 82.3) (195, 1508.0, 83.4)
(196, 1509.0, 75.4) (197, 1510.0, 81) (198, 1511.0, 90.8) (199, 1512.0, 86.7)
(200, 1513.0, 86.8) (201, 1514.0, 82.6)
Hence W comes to 3.7 kPa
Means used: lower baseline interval 121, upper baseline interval 98.3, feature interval 100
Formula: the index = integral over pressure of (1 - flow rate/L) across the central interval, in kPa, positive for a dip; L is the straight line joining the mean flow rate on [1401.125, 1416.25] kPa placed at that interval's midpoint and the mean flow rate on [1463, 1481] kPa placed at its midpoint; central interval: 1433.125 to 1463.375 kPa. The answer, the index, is 3.0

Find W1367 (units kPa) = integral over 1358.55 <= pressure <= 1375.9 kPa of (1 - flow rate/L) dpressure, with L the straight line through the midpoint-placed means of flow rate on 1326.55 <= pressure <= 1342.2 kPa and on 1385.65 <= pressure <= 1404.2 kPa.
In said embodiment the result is -4.21 kPa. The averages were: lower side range 92.9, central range 133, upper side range 119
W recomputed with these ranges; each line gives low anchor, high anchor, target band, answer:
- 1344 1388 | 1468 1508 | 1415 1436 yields 2.9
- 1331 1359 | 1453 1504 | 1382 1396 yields -1.3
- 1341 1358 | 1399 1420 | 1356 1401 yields -1.7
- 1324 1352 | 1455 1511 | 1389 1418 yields -3.0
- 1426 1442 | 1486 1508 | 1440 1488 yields -4.9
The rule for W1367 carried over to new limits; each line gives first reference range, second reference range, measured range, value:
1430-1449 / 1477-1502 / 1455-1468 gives -1.48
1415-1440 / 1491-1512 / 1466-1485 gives -3.11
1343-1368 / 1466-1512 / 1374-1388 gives 0.69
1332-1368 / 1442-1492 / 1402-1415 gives -0.13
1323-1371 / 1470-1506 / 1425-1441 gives 1.30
